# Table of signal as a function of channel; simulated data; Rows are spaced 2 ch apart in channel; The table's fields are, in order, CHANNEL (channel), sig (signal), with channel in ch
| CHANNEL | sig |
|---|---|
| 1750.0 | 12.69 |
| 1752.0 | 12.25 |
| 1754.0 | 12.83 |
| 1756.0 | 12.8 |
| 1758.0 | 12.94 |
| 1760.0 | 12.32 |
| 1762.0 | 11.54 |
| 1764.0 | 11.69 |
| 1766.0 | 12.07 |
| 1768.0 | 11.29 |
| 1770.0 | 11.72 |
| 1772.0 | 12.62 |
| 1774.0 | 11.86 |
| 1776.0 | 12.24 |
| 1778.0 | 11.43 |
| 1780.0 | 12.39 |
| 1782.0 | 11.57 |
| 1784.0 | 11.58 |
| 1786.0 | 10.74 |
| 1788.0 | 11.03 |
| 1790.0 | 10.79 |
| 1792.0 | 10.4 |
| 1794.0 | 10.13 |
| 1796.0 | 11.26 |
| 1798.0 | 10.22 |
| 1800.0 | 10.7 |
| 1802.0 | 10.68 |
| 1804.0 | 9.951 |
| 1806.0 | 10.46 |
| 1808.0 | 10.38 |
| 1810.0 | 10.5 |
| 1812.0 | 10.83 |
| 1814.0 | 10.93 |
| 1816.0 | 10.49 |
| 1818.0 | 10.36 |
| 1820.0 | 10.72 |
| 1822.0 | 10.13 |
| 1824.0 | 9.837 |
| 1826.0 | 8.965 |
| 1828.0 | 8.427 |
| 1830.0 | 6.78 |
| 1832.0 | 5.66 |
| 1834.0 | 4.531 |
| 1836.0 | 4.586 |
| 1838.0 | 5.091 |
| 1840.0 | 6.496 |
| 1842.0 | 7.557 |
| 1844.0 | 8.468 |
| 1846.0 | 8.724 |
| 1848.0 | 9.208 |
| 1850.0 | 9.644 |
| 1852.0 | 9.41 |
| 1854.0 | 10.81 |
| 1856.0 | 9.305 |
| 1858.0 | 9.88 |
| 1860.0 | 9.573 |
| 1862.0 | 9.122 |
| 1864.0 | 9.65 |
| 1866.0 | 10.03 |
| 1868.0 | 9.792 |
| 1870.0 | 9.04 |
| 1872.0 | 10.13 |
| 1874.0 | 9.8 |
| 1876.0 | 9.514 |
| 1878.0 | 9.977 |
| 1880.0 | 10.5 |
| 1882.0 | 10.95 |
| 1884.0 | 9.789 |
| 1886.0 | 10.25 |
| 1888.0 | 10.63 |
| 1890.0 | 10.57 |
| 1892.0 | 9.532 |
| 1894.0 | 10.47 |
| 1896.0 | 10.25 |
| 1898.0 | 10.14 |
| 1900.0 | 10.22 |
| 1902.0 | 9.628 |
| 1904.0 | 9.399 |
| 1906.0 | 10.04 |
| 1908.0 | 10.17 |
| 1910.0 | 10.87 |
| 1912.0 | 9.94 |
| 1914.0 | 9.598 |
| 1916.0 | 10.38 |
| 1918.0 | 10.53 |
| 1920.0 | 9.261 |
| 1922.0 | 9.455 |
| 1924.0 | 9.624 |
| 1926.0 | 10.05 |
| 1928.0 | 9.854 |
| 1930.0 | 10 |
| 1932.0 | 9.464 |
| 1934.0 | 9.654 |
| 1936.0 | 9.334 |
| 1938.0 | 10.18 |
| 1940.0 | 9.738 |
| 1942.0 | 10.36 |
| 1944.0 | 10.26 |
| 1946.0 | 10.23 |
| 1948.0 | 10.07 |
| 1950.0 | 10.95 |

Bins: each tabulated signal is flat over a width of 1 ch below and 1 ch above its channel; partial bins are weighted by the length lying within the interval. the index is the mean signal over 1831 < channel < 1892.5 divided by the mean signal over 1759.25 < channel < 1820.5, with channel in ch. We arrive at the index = 0.81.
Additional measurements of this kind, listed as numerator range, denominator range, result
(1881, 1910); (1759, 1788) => 0.86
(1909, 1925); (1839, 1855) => 1.13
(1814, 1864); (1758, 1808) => 0.76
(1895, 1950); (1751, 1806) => 0.87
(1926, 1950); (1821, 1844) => 1.39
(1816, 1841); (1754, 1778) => 0.64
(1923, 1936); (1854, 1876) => 1.01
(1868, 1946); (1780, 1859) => 1.06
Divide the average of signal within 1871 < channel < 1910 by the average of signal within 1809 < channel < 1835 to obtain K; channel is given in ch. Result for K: 1.11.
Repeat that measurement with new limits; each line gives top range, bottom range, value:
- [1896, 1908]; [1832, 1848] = 1.50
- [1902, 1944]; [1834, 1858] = 1.23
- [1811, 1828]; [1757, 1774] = 0.85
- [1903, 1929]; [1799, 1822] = 0.94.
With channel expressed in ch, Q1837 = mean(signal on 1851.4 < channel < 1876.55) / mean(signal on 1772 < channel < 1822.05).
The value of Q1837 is 0.89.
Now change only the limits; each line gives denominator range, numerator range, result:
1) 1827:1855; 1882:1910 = 1.35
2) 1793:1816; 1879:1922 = 0.96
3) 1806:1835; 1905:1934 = 1.08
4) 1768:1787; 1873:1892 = 0.87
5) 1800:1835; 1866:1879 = 1.03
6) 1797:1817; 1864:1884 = 0.95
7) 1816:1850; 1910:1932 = 1.24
